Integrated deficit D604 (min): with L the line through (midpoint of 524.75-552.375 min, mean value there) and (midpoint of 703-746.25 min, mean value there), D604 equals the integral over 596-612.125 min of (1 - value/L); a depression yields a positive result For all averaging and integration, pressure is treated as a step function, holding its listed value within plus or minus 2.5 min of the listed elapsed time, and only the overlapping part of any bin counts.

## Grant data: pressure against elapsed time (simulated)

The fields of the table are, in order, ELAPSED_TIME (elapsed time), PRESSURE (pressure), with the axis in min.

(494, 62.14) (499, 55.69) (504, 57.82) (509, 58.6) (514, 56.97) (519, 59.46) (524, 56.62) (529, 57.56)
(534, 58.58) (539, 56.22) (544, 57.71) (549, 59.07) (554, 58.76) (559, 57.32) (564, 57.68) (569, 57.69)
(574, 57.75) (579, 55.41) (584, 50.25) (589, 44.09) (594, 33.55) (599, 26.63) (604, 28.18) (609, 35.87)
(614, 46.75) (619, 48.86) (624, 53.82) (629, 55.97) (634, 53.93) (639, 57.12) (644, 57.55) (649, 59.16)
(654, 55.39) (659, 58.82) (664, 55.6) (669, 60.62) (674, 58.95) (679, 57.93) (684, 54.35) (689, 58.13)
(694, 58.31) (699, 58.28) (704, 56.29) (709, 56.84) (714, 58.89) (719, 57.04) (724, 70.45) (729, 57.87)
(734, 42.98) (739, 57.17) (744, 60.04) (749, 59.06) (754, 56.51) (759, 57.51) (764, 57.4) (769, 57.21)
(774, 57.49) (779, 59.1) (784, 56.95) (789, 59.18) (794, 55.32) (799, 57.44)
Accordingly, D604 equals 7.47 min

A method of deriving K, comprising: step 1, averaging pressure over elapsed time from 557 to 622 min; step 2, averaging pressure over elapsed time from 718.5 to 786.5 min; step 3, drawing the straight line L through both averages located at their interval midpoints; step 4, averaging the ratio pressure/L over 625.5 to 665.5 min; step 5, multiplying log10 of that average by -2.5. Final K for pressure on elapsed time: -0.13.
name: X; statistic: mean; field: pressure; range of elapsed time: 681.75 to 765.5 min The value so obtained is 57.5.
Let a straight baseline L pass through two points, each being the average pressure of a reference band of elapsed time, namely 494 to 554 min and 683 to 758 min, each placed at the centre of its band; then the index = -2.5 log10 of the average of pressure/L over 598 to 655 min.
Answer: 0.185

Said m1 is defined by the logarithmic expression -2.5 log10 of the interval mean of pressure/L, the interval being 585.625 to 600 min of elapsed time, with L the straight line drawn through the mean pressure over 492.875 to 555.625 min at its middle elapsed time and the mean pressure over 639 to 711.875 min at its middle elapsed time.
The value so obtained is 0.50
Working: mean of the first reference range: 58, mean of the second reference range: 57.6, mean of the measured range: 36.5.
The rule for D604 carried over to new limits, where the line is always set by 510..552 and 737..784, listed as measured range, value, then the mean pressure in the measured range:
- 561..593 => 2.7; 52.9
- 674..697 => 0.2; 57.4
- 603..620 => 5.2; 40.2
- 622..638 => 0.8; 54.8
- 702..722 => 0.1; 57.6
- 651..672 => 0.1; 57.7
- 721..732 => -0.9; 62.9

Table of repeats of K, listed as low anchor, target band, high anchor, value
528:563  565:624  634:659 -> 0.27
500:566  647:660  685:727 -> 0.02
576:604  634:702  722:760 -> -0.16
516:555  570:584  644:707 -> 0.04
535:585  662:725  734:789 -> -0.02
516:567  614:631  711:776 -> 0.12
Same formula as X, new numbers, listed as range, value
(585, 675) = 49.3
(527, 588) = 56.7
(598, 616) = 34.7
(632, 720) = 57.4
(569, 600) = 46.5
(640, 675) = 57.9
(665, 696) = 57.9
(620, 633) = 54.1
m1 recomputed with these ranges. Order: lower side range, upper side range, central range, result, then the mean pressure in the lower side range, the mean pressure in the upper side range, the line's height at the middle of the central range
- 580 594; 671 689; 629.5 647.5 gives -0.085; 45.6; 57.3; 52.1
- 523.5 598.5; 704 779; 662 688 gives -0.026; 53.8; 57.6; 56.2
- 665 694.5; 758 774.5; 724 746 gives 0.026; 57.9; 57.4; 57.6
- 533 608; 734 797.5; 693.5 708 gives -0.051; 50.1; 57.2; 54.8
